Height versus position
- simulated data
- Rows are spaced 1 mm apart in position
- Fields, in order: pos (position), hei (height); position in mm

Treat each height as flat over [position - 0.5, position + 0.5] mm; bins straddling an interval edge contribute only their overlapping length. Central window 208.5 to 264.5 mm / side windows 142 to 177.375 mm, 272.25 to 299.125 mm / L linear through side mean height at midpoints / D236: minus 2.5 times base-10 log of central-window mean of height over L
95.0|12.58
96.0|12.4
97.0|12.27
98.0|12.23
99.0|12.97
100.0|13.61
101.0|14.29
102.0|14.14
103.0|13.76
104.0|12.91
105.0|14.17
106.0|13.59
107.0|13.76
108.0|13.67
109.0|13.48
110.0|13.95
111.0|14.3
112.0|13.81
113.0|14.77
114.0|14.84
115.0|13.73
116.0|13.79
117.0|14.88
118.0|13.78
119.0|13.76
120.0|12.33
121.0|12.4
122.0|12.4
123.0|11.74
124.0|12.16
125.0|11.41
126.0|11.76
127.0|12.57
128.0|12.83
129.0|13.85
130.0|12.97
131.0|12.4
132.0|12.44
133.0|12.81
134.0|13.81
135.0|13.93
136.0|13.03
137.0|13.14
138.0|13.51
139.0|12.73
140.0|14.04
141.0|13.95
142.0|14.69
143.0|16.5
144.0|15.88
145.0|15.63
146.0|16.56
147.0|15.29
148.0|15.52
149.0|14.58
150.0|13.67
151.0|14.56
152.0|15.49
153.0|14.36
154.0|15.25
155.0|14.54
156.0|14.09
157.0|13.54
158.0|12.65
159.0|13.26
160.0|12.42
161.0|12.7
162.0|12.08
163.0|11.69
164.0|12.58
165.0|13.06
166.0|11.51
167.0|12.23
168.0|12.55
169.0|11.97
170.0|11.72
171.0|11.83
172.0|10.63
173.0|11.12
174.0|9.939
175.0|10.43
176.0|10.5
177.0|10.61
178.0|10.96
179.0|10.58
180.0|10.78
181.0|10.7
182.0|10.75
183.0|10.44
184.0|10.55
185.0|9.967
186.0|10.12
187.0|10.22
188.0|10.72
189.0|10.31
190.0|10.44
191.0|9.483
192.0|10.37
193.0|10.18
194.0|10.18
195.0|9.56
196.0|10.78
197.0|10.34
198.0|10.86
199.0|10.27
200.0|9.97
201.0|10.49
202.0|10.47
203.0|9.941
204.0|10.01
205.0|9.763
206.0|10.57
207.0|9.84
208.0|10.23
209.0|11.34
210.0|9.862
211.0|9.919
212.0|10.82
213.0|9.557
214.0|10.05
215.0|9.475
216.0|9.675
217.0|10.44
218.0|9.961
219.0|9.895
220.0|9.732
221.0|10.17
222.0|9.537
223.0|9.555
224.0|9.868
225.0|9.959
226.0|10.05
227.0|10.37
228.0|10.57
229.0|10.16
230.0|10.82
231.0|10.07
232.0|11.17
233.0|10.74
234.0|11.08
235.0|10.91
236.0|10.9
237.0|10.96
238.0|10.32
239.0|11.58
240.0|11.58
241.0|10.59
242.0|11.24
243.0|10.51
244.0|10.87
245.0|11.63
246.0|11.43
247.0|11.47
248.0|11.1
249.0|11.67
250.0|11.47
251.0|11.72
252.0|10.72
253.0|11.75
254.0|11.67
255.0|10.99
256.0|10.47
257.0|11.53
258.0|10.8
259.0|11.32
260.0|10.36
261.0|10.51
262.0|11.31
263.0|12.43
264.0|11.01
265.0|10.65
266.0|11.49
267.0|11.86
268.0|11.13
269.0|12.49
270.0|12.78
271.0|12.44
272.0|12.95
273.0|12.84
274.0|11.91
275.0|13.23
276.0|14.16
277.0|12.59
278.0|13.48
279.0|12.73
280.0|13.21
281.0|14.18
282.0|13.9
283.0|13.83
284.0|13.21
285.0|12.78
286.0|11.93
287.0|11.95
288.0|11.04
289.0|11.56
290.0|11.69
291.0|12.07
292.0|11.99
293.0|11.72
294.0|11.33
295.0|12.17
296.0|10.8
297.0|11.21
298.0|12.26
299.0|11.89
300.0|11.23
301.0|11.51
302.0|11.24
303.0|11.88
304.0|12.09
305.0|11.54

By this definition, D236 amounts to 0.19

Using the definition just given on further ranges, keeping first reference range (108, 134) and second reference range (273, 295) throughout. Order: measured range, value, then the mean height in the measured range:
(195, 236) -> 0.247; 10.2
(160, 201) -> 0.188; 10.9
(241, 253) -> 0.134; 11.2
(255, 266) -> 0.148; 11.1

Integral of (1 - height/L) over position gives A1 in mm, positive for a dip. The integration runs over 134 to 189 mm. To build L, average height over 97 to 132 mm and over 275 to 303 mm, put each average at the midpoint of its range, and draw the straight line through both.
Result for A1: 1.5 mm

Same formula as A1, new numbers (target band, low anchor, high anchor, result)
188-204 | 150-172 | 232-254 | 2.6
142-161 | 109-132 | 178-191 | -4.4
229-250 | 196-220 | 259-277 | 0.2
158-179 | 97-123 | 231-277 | 1.7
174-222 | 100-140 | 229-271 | 7.2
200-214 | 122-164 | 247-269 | 2.4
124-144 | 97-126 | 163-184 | -1.1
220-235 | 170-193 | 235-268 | 0.9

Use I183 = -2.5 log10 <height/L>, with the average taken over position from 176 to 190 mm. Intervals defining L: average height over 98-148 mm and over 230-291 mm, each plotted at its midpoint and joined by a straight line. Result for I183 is 0.21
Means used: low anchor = 13.7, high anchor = 11.7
